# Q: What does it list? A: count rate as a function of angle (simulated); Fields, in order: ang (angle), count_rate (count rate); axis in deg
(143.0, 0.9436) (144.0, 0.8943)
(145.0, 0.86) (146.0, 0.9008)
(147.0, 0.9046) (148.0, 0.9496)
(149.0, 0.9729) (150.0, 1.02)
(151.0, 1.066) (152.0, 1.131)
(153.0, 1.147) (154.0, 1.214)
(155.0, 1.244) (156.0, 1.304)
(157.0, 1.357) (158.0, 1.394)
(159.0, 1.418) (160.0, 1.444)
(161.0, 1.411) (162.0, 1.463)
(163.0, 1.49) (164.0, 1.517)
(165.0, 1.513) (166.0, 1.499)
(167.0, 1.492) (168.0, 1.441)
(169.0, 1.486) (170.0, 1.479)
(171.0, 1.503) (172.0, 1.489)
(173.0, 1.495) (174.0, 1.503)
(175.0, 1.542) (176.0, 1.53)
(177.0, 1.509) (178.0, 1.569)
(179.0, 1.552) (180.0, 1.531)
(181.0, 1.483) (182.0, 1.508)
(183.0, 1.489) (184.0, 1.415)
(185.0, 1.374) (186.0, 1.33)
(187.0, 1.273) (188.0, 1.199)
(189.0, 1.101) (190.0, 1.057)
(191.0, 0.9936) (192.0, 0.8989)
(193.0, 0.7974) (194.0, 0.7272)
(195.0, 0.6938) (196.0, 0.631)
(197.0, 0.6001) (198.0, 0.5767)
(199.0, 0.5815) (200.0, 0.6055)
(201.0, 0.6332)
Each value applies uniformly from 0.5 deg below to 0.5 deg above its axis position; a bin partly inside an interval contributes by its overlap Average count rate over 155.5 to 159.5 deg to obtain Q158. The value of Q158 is 1.37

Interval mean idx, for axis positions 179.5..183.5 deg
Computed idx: 1.5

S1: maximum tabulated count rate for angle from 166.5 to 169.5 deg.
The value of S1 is 1.492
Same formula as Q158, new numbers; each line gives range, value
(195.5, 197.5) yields 0.616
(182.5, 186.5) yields 1.4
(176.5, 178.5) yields 1.54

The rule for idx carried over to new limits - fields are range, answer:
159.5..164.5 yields 1.46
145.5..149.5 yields 0.932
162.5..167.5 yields 1.5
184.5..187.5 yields 1.33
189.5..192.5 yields 0.983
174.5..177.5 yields 1.53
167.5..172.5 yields 1.48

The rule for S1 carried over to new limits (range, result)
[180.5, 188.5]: 1.508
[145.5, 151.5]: 1.066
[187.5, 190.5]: 1.199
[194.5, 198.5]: 0.6938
